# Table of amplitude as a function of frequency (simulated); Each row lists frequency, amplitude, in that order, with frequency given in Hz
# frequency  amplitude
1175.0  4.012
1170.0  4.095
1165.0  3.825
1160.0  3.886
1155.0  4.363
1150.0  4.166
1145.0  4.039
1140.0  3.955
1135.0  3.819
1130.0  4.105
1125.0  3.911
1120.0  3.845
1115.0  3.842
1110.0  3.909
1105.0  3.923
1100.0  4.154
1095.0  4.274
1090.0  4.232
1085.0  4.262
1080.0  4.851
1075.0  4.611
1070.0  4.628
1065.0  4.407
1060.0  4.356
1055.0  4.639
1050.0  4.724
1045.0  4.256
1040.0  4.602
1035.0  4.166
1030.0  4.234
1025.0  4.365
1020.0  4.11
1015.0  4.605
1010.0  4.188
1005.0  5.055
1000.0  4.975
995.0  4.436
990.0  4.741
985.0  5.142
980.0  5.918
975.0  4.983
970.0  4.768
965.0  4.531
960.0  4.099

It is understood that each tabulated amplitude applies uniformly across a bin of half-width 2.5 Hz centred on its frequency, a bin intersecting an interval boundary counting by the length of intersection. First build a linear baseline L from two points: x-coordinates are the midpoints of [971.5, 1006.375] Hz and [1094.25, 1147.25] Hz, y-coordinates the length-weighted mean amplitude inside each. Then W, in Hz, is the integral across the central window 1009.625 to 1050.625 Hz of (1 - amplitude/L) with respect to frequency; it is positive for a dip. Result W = 2.97 Hz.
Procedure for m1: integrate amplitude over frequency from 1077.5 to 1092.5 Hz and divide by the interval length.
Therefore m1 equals 4.45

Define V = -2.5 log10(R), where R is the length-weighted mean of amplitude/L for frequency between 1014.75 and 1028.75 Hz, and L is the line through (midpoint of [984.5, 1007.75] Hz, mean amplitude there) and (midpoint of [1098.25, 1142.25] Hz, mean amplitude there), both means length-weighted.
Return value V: 0.08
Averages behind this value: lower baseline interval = 4.84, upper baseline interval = 3.94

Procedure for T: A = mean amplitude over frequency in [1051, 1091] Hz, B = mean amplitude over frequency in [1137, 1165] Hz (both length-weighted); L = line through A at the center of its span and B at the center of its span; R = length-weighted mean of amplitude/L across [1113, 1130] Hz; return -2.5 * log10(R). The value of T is 0.09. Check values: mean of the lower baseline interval 4.52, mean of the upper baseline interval 4.05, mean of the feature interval 3.9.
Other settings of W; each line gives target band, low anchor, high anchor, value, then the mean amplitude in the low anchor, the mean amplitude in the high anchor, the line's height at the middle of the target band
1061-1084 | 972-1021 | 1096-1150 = -1.4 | 4.84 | 3.97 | 4.32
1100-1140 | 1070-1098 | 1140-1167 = 3.0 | 4.46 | 4.05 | 4.25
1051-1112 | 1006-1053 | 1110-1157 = -2.5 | 4.39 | 4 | 4.19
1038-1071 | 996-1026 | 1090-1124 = -1.6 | 4.55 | 4.01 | 4.3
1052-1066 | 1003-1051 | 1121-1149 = -0.7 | 4.41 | 3.97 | 4.28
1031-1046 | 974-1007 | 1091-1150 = 1.0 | 5.04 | 3.99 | 4.65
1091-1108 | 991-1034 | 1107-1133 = -0.4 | 4.49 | 3.92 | 4.03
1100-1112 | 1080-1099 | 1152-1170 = 0.8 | 4.33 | 4.04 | 4.26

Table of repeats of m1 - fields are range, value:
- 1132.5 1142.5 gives 3.89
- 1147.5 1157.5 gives 4.26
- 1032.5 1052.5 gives 4.44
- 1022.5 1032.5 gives 4.3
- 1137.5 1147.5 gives 4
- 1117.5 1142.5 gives 3.93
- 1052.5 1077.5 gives 4.53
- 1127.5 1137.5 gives 3.96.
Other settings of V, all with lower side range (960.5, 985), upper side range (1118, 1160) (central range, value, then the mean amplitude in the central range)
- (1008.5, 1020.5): 0.095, 4.34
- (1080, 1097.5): -0.007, 4.34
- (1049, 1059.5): -0.025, 4.61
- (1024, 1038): 0.095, 4.26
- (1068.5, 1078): -0.055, 4.63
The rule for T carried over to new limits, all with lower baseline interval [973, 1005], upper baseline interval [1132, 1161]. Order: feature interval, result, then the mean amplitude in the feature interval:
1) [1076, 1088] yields -0.02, 4.55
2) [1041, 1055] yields 0.03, 4.53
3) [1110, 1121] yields 0.10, 3.86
